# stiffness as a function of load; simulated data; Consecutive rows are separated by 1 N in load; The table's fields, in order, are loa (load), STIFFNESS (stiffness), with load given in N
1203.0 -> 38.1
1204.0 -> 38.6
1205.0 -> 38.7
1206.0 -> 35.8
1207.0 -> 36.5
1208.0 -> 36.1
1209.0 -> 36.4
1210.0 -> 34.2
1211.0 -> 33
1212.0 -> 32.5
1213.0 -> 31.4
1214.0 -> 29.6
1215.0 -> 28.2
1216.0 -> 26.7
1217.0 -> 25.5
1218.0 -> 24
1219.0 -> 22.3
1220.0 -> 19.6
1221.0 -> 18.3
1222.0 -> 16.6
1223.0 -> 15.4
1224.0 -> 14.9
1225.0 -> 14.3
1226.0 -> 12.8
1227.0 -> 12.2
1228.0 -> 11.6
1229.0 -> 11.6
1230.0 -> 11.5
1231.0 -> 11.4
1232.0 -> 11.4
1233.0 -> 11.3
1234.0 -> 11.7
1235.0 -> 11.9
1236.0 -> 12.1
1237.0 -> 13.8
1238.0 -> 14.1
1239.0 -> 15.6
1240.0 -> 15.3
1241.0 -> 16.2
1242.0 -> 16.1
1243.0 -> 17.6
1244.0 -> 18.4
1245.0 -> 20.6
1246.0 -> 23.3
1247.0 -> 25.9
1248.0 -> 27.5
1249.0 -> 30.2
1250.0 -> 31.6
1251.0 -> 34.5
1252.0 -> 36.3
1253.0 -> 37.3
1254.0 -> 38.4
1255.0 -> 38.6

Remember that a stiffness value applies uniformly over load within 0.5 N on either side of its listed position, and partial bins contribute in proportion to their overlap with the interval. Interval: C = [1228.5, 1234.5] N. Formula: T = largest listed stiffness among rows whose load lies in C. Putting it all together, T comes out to 11.7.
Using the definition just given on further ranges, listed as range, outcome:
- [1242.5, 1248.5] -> 27.5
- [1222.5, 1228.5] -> 15.4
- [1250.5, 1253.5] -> 37.3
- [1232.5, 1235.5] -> 11.9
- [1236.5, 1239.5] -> 15.6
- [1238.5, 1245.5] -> 20.6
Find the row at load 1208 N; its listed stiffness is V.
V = 36.1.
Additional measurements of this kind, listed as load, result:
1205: 38.7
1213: 31.4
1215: 28.2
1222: 16.6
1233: 11.3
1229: 11.6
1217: 25.5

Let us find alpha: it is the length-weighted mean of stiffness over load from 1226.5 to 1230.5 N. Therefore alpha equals 11.7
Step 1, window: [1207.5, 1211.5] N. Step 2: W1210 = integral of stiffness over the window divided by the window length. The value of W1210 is 34.9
